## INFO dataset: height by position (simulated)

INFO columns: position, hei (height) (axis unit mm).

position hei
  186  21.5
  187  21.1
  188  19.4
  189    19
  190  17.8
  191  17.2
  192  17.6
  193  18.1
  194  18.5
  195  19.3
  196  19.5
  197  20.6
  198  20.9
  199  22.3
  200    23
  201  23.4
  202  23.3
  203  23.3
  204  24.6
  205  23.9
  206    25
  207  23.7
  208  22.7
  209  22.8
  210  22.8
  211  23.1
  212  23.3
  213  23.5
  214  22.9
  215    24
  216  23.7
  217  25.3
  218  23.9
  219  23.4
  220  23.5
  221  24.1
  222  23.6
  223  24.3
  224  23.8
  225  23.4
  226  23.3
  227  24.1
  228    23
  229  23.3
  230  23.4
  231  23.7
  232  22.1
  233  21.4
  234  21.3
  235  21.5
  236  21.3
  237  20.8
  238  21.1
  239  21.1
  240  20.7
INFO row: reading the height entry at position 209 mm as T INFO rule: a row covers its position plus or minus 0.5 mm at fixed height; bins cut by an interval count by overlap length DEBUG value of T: 22.8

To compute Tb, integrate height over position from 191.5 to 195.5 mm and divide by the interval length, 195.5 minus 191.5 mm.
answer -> 18.4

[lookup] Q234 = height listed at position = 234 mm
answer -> 21.3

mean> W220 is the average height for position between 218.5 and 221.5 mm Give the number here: 23.7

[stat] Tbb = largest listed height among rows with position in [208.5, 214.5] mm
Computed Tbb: 23.5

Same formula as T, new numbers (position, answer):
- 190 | 17.8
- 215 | 24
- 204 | 24.6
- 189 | 19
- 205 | 23.9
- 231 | 23.7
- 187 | 21.1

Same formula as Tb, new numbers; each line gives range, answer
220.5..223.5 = 24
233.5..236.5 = 21.4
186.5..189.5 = 19.8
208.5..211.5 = 22.9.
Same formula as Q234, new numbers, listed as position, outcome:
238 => 21.1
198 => 20.9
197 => 20.6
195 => 19.3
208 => 22.7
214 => 22.9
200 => 23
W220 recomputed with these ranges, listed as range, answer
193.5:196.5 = 19.1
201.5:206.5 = 24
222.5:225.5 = 23.8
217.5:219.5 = 23.6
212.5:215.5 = 23.5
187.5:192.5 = 18.2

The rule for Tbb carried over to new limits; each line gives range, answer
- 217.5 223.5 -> 24.3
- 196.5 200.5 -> 23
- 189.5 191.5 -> 17.8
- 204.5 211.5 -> 25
